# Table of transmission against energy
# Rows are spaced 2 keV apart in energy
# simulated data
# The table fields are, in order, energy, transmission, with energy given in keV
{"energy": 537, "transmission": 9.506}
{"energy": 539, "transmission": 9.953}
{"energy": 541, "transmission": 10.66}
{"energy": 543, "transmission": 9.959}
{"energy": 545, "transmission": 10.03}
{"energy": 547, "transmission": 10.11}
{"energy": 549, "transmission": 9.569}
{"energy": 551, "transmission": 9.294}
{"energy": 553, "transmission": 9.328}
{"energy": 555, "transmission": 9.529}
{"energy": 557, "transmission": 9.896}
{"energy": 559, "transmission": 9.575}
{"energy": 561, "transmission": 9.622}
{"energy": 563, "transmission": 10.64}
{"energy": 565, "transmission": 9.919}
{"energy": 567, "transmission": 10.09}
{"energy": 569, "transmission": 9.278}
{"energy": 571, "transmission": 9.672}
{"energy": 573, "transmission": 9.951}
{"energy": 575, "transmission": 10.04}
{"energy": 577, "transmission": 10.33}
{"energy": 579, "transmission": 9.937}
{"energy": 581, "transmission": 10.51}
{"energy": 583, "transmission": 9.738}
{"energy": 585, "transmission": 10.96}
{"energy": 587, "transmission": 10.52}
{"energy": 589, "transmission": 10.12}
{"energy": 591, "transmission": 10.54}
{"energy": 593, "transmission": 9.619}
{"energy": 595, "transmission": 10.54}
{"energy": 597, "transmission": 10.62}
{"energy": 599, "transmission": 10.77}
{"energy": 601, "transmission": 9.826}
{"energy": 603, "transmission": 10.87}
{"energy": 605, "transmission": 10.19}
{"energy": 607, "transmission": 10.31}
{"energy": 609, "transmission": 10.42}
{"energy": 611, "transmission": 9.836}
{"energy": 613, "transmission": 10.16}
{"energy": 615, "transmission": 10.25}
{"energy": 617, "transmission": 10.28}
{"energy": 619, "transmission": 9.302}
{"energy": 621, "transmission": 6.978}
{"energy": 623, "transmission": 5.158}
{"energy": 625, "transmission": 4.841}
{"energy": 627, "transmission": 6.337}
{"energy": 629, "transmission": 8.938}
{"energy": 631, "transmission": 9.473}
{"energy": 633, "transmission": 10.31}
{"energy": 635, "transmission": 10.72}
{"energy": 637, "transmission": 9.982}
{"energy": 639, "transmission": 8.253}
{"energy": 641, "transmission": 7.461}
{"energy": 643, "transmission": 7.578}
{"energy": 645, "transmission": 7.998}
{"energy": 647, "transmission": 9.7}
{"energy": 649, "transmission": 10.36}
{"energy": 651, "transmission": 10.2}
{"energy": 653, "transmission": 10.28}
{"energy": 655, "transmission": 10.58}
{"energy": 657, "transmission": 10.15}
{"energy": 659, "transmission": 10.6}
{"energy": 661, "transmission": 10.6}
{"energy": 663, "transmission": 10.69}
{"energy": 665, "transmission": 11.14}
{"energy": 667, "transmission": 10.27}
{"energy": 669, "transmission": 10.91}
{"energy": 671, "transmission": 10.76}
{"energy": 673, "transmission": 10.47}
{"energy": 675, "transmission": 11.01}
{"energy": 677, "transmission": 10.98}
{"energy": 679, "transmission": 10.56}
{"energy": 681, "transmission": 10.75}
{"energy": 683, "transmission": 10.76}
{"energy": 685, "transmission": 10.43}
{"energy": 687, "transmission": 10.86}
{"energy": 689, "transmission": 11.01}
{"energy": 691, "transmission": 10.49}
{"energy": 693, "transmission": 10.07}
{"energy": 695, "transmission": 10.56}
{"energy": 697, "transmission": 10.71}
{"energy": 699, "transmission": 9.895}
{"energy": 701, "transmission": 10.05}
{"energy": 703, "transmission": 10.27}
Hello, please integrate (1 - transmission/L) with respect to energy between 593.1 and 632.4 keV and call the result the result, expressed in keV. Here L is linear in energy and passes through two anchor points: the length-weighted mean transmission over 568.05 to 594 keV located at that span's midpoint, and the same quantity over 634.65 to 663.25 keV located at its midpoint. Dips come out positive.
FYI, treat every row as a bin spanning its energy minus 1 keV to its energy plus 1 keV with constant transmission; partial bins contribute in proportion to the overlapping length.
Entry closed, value 2.6 keV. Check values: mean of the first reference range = 10.1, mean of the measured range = 9.24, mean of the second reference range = 9.63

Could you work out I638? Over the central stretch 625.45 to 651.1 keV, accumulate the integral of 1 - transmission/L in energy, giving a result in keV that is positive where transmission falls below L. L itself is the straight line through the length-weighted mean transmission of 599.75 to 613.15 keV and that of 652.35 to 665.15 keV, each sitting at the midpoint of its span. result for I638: 3.8 keV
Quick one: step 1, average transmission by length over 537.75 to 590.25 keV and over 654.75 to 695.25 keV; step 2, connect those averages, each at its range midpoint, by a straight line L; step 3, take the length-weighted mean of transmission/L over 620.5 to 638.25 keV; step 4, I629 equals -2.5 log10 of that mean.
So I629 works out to 0.267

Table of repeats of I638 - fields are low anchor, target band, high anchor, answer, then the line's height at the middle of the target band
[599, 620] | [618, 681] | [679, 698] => 5.8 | 10.4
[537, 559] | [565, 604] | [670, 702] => -0.7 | 10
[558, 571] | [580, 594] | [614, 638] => -1.4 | 9.37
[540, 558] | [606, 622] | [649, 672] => 0.9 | 10.2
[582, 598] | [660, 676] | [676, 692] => -0.1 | 10.7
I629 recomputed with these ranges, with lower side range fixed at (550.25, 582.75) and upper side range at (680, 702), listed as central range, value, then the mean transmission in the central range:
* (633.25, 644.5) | 0.16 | 8.86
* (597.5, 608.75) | -0.04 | 10.4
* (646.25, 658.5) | 0.01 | 10.2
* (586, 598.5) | -0.04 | 10.3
